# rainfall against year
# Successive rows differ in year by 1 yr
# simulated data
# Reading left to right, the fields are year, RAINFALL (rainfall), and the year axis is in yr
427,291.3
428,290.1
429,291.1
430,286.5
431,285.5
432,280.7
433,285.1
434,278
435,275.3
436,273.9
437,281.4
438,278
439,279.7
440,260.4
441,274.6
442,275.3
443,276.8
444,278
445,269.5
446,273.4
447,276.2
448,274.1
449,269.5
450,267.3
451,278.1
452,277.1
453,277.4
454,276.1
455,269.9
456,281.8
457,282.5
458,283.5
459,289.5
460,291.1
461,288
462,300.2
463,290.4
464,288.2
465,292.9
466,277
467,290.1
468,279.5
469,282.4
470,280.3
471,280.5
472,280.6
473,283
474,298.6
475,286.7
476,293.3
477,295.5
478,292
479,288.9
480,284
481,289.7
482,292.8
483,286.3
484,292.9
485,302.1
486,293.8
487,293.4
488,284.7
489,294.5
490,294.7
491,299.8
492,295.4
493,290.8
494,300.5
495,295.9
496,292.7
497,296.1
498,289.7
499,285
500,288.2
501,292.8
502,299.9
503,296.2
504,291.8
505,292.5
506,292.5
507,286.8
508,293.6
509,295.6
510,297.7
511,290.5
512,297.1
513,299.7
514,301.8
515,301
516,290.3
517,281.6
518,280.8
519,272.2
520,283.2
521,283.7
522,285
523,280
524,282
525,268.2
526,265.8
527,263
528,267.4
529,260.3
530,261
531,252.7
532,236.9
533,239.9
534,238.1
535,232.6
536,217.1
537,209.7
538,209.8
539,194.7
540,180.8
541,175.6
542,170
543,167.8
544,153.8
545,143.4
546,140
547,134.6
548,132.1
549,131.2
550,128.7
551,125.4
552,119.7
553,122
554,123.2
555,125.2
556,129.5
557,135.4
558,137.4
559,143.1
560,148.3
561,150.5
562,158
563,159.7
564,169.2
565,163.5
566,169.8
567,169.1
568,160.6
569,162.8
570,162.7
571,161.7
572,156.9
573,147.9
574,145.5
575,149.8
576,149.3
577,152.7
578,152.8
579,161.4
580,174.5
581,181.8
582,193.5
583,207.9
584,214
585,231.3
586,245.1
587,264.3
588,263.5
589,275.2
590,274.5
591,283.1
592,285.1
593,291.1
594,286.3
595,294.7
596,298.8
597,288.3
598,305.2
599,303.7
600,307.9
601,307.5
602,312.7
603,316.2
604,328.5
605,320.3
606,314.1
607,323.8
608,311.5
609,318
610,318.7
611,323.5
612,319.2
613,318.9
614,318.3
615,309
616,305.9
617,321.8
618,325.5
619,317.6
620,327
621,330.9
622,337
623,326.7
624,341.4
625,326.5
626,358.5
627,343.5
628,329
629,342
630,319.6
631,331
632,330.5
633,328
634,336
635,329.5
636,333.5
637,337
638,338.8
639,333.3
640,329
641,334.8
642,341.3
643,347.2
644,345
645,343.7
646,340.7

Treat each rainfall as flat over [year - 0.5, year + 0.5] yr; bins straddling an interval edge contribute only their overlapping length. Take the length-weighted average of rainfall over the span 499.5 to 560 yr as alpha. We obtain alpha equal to 228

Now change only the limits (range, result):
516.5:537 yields 261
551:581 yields 151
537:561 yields 148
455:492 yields 289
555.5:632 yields 253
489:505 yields 294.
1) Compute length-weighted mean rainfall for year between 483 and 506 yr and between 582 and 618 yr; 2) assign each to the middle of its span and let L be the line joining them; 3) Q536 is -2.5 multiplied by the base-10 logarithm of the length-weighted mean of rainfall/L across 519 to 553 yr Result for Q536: 0.365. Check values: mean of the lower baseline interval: 294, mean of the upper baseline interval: 294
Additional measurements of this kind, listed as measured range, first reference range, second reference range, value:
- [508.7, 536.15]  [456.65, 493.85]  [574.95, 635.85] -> 0.06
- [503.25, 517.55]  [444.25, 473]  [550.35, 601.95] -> -0.20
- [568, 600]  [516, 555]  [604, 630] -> 0.26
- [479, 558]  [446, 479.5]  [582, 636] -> 0.18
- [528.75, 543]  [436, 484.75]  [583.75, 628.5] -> 0.33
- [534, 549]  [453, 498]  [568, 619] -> 0.47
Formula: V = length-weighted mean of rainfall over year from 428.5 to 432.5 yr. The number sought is 286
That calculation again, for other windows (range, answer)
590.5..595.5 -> 288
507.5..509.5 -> 295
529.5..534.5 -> 246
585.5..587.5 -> 255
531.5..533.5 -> 238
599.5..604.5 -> 315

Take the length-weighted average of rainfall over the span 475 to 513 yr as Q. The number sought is 293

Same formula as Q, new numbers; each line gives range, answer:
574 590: 202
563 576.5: 159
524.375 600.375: 198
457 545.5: 273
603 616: 318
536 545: 182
